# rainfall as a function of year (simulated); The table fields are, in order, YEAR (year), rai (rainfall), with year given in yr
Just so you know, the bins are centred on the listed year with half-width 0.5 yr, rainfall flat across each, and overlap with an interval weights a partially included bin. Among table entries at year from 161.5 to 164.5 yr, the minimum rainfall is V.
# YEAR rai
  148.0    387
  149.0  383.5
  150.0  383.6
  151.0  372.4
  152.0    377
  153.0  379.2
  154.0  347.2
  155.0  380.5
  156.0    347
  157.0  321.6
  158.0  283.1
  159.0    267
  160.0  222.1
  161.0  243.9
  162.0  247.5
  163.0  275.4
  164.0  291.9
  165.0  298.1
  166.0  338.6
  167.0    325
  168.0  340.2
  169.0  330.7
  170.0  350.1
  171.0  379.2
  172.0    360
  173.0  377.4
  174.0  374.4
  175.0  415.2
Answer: 247.5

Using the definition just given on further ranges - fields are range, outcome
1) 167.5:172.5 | 330.7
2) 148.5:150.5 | 383.5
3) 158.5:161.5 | 222.1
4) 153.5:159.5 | 267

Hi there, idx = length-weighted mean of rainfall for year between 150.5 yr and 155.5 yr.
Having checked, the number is 371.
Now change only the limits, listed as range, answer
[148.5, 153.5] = 379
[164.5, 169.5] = 327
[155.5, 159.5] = 305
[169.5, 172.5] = 363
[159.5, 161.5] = 233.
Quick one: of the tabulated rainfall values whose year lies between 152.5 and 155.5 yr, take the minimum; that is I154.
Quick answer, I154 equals 347.2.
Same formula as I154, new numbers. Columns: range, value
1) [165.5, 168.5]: 325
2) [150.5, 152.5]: 372.4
